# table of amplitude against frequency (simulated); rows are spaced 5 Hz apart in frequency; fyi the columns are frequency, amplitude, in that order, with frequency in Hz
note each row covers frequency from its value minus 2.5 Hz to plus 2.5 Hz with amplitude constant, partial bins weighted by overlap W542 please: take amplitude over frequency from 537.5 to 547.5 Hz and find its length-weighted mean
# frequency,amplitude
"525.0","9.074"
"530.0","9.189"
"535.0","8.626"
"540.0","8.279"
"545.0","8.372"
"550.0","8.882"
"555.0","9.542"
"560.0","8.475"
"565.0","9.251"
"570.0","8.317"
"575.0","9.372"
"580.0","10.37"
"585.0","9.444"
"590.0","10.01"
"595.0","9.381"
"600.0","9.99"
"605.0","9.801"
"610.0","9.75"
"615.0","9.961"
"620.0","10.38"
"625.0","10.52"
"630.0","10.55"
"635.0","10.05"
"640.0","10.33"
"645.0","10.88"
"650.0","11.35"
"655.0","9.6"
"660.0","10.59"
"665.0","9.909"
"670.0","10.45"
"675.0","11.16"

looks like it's 8.33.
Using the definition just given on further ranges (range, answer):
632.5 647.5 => 10.4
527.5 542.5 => 8.7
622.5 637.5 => 10.4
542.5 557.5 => 8.93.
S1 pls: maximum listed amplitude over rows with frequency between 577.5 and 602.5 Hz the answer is 10.37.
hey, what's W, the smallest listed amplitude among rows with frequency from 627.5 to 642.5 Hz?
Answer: 10.05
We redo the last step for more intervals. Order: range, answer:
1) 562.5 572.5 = 8.317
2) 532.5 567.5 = 8.279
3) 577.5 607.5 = 9.381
